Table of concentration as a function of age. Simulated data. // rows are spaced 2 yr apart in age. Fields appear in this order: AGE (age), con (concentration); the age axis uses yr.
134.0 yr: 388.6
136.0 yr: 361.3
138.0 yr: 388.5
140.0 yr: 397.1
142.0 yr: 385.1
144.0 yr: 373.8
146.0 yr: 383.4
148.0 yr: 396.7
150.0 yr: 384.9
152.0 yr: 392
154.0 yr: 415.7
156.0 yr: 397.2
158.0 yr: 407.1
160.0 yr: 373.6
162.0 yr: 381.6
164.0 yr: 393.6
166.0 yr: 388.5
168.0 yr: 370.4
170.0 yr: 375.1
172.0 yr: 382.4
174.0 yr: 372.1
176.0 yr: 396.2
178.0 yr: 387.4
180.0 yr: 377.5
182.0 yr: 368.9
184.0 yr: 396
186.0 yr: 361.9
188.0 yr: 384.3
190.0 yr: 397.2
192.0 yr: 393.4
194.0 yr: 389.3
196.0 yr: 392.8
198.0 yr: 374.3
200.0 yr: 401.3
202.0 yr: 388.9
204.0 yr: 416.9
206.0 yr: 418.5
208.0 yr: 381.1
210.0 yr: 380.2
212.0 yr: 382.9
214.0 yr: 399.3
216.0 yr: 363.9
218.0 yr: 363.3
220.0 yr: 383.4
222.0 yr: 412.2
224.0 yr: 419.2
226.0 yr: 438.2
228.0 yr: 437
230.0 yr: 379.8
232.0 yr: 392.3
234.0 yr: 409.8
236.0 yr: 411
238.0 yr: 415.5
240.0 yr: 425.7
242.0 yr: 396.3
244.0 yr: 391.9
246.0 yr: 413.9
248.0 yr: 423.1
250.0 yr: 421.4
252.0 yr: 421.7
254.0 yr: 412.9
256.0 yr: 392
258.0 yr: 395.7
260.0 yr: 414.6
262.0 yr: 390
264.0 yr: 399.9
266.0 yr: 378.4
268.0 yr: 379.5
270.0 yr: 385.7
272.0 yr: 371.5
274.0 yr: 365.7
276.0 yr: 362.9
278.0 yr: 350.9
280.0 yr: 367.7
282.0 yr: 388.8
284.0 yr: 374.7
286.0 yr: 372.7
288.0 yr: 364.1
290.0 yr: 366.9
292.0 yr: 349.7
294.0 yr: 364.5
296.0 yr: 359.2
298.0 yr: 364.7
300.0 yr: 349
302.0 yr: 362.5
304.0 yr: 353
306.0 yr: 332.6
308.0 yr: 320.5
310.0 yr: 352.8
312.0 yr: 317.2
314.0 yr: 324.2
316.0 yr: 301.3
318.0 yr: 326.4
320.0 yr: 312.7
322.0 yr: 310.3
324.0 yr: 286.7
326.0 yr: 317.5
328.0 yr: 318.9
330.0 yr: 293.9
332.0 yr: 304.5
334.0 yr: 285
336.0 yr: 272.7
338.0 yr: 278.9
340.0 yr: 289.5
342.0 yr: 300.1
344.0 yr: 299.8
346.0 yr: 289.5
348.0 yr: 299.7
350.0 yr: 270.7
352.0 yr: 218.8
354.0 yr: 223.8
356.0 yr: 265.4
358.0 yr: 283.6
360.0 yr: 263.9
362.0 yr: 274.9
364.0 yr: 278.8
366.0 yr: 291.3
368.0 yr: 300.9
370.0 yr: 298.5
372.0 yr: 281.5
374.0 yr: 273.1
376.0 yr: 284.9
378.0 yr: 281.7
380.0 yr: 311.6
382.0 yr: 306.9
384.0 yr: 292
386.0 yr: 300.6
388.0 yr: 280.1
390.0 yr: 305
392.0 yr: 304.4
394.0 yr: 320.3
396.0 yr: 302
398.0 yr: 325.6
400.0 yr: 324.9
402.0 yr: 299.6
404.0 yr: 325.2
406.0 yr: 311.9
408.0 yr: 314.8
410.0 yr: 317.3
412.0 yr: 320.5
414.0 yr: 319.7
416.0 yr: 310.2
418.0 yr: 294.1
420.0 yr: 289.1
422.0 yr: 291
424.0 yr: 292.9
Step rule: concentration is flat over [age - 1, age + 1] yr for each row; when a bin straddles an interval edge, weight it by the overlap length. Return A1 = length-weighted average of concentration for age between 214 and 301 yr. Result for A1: 389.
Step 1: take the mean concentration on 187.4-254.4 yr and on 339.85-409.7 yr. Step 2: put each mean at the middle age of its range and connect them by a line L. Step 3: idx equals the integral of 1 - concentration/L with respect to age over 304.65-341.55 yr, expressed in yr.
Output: 2.26 yr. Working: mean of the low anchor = 401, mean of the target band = 308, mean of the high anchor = 292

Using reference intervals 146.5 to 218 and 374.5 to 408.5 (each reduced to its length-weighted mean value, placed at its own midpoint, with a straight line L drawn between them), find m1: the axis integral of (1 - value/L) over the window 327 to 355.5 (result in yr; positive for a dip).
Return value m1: 3.8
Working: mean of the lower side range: 388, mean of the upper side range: 305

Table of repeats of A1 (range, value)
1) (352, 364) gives 260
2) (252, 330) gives 357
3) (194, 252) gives 401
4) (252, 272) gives 395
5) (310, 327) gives 314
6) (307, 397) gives 294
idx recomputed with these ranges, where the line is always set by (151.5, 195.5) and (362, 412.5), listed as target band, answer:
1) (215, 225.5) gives -0.7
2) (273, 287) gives -1.0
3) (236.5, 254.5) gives -2.8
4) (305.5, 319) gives 0.3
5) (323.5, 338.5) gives 1.3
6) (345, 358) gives 2.2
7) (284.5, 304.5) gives -1.4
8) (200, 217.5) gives -0.9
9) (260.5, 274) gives -1.3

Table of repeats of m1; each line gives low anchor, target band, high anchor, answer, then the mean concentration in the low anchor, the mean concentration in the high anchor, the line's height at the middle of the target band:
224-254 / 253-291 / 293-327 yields -0.52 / 413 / 333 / 376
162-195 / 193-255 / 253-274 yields -2.33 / 383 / 391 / 387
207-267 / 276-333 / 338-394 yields 0.14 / 402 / 285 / 340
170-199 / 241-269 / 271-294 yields -2.32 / 384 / 367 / 371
